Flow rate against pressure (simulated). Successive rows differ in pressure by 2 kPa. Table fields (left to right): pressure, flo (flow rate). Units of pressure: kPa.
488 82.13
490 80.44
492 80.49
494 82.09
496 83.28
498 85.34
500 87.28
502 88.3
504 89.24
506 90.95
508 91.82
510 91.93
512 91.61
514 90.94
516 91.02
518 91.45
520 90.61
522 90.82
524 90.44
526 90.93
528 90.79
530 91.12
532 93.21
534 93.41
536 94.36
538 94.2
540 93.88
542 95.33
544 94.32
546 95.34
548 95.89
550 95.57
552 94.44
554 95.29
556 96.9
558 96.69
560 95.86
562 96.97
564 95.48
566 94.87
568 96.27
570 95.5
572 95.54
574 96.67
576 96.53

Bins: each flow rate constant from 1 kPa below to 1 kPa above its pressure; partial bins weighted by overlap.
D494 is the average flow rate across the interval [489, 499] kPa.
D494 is 82.3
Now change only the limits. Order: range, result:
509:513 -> 91.8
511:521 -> 91.1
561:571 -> 95.8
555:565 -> 96.4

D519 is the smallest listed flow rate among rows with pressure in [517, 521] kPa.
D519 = 90.61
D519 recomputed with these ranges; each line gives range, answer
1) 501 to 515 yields 88.3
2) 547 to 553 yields 94.44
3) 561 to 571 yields 94.87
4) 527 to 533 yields 90.79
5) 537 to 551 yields 93.88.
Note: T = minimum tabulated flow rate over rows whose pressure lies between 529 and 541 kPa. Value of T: 91.12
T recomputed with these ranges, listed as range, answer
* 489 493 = 80.44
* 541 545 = 94.32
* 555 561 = 95.86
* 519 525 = 90.44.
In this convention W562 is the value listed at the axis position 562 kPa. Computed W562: 96.97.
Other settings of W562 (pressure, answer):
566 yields 94.87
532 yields 93.21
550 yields 95.57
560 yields 95.86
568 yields 96.27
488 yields 82.13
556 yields 96.9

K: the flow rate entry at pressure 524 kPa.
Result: 90.44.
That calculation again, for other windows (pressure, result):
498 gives 85.34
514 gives 90.94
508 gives 91.82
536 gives 94.36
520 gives 90.61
